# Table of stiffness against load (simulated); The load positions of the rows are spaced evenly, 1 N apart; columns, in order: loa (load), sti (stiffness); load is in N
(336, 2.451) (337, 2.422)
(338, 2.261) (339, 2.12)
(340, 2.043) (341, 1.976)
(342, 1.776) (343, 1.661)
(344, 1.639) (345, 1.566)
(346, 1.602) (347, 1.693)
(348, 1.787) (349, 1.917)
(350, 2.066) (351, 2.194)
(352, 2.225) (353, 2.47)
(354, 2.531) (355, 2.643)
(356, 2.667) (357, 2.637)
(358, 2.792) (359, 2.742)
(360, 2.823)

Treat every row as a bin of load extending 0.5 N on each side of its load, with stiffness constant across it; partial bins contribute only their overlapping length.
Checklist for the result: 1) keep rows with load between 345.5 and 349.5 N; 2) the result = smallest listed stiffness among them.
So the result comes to 1.602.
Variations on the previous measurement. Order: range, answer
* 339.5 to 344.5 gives 1.639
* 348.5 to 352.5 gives 1.917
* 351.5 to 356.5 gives 2.225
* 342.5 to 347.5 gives 1.566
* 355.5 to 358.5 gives 2.637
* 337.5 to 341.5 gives 1.976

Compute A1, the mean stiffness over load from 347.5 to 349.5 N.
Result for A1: 1.85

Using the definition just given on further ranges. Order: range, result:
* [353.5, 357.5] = 2.62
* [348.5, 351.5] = 2.06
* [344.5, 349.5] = 1.71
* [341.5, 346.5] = 1.65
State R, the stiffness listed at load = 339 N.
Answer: 2.12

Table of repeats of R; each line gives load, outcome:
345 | 1.566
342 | 1.776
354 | 2.531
